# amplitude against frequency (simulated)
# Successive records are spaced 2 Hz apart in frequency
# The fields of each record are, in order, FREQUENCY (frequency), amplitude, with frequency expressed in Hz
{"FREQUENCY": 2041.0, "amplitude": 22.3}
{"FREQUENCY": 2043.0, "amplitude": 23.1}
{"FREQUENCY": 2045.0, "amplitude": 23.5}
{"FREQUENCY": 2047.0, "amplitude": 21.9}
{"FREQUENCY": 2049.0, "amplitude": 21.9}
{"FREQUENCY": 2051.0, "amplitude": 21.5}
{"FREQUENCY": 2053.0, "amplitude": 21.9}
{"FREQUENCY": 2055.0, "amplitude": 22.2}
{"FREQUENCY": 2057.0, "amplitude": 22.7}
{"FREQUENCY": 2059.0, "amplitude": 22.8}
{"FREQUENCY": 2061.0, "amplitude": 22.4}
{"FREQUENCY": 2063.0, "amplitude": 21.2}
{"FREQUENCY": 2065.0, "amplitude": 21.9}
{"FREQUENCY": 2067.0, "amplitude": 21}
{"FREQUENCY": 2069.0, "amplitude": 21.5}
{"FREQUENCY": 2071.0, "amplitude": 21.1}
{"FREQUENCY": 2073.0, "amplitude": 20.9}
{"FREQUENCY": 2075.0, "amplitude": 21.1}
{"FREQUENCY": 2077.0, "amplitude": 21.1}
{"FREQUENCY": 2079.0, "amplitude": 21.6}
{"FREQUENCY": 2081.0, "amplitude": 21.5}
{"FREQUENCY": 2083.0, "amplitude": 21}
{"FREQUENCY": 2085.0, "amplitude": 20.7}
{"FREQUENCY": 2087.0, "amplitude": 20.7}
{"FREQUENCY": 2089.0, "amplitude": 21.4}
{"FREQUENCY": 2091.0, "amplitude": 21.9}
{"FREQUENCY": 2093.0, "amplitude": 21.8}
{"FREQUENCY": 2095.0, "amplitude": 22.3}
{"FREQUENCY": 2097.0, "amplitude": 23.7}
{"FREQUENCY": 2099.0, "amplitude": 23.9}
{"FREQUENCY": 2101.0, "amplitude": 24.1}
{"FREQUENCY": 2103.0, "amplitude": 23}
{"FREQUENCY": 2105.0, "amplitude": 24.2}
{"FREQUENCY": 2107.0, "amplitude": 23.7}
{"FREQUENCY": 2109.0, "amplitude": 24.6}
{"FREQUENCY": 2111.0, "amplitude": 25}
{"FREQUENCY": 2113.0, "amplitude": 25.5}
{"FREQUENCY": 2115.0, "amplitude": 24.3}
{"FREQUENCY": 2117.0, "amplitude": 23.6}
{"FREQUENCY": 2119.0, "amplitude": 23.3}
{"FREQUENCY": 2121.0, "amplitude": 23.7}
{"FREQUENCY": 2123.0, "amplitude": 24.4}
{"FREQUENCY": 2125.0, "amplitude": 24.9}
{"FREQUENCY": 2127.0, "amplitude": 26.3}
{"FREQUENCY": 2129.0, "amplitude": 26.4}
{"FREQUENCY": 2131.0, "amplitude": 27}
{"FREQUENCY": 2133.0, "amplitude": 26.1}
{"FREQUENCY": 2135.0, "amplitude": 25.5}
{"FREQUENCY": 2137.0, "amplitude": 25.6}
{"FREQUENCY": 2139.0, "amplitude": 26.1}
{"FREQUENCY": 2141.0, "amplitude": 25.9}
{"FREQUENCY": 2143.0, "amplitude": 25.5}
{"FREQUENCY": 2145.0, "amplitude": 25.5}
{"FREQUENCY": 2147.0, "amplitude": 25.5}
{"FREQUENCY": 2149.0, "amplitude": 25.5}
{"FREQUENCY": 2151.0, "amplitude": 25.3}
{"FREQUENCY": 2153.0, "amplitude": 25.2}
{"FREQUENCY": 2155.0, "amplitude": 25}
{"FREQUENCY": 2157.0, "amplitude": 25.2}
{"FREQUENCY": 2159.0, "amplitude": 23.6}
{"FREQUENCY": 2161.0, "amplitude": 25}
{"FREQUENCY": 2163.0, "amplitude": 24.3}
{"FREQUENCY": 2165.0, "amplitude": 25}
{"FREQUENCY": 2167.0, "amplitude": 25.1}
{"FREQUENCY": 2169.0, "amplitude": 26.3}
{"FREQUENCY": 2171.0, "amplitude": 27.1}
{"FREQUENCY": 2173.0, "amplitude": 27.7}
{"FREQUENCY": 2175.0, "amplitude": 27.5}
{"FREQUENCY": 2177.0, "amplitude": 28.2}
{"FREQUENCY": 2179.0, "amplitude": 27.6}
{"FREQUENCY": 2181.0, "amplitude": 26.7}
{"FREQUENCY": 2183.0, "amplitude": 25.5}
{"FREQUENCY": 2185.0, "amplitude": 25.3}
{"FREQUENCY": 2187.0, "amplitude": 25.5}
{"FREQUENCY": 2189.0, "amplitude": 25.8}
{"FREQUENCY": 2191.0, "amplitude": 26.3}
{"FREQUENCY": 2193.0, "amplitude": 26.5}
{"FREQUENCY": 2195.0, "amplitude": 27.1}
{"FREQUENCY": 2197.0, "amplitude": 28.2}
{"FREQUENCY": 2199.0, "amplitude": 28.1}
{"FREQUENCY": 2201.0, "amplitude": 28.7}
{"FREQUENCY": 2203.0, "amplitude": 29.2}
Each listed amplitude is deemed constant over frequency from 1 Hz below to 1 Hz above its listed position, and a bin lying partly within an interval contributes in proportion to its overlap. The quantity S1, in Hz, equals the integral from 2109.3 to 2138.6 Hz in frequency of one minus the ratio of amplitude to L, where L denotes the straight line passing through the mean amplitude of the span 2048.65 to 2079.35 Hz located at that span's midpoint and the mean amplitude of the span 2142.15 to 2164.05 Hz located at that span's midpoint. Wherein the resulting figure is -1.4 Hz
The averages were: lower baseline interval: 21.7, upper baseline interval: 25.1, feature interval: 25.1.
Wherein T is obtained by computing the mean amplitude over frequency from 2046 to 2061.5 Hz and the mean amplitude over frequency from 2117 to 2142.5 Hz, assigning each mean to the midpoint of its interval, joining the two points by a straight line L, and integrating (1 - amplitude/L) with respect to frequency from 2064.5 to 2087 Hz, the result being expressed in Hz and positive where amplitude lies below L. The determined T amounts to 1.85 Hz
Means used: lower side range 22.2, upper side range 25.4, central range 21.2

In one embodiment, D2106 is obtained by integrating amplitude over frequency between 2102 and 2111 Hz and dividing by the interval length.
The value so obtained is 24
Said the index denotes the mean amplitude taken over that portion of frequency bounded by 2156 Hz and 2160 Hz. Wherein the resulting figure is 24.4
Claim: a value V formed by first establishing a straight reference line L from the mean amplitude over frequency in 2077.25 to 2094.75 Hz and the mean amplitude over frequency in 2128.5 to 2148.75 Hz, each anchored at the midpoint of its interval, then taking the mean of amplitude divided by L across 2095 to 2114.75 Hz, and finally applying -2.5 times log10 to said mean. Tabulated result -0.05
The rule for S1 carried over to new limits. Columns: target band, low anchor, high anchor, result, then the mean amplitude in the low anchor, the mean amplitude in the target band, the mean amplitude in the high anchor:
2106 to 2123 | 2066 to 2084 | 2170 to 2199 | -0.7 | 21.2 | 24.2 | 26.8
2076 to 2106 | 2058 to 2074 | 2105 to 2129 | 1.1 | 21.6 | 22.2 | 24.6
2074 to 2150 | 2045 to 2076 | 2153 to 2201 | -0.3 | 21.8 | 23.9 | 26.2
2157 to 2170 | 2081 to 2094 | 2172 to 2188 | 0.4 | 21.3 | 24.9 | 26.8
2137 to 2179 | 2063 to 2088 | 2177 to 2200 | -1.0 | 21.2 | 25.8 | 26.7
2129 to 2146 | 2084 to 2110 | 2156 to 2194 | -1.0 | 22.8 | 25.9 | 26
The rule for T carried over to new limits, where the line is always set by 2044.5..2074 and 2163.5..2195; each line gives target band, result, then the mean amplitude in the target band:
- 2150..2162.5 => 0.33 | 24.9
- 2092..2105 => 0.08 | 23.2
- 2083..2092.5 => 0.73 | 21.2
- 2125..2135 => -0.68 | 26.2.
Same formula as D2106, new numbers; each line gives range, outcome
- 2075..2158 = 24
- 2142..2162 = 25.1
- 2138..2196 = 25.9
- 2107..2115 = 24.8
